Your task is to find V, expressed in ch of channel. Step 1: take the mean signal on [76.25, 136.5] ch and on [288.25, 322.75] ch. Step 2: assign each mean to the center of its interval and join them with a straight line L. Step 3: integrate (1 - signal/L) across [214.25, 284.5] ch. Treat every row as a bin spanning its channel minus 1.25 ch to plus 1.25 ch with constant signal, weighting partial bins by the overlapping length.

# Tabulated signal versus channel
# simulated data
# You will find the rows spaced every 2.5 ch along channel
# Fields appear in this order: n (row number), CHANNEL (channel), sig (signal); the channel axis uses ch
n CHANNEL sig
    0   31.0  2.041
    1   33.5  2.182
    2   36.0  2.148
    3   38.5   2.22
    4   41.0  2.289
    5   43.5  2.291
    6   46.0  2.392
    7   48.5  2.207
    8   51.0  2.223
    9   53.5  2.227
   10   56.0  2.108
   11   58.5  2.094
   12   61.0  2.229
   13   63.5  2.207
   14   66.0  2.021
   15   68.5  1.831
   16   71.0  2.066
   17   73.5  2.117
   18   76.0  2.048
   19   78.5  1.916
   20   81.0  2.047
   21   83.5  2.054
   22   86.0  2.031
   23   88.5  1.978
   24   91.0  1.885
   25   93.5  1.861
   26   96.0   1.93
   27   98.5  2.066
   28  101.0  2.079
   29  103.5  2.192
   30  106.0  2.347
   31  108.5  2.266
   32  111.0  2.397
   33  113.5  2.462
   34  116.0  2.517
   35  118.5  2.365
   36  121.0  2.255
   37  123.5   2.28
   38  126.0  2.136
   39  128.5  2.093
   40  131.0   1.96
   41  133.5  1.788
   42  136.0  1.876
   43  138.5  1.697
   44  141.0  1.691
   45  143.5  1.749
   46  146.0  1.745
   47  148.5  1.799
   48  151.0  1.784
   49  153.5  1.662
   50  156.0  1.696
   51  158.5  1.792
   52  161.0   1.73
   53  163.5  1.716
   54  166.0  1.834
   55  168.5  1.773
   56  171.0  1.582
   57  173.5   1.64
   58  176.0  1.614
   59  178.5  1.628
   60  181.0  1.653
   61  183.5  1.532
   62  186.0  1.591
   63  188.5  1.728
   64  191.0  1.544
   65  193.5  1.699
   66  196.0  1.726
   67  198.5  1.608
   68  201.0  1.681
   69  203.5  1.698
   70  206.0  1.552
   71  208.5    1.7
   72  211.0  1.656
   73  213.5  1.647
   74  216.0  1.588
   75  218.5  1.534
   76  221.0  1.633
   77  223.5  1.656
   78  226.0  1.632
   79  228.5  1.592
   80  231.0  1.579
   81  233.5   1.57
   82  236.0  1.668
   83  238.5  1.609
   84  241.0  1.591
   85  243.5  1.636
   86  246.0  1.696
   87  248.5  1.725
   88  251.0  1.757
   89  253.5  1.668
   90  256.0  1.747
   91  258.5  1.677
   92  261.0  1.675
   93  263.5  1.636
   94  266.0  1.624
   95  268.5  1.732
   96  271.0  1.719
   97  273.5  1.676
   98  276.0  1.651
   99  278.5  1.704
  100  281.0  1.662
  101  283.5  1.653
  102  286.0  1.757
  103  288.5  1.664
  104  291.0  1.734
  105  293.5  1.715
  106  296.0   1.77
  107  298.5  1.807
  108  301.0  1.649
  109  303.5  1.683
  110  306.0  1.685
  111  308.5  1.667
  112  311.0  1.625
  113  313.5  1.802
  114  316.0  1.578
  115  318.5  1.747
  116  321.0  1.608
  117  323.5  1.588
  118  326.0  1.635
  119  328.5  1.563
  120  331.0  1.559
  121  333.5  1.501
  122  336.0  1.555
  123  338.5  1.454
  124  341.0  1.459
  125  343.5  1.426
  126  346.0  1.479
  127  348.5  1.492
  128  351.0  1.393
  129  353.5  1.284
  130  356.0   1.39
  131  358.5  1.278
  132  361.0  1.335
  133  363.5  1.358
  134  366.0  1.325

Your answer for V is 6.2 ch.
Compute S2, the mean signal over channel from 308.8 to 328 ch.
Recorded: 1.65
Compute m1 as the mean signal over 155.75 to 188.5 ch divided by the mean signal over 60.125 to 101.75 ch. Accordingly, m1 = 0.8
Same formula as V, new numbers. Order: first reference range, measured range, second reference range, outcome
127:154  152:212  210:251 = 2.0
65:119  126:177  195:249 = 3.3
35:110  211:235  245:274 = 2.3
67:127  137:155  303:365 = 2.4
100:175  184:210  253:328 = 2.9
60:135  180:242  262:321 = 7.9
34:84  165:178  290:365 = 1.5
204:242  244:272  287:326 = -0.8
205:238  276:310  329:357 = -4.0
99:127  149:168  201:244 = 2.5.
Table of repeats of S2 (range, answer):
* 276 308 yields 1.7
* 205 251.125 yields 1.63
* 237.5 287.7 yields 1.68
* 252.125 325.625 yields 1.69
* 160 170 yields 1.76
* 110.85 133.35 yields 2.24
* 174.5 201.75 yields 1.64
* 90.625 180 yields 1.94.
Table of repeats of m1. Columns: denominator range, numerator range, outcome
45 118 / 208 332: 0.78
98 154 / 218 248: 0.79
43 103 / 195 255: 0.79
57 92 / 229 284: 0.82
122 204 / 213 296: 0.95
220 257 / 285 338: 1.00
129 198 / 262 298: 0.99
